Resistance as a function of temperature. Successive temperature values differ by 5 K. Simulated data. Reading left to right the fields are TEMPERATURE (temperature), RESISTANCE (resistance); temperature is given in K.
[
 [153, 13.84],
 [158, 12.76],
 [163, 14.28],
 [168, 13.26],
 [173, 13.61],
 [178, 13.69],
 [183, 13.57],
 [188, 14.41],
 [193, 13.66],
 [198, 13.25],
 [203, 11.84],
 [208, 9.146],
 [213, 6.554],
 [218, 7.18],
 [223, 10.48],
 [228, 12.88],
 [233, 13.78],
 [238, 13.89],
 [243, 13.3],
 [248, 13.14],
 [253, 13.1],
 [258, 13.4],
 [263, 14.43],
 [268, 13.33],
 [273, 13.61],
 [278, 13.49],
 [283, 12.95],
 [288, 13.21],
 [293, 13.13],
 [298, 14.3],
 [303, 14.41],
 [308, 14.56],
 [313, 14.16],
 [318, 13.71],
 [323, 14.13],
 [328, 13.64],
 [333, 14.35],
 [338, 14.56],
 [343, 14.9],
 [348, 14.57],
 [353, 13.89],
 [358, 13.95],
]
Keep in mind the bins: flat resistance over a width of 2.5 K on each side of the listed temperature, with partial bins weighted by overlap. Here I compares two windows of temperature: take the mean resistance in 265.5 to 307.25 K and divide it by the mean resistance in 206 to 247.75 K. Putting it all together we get 1.23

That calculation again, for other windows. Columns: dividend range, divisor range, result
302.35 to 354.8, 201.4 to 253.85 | 1.26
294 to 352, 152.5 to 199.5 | 1.05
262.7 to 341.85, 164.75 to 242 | 1.14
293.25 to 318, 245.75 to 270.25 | 1.05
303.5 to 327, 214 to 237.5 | 1.28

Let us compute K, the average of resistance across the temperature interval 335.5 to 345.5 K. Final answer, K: 14.7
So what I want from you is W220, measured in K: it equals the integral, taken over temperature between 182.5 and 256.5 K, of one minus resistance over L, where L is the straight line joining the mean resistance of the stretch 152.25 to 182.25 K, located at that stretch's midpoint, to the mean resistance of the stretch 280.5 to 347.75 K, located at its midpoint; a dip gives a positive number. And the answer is 9.4 K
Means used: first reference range 13.6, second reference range 14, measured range 12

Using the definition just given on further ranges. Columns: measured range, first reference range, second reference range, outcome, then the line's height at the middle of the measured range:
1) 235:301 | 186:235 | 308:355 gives -4.35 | 12.7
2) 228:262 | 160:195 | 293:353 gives 1.33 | 14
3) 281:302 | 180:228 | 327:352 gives -0.29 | 13.3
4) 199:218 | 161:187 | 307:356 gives 6.30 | 13.8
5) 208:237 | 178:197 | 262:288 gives 7.19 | 13.7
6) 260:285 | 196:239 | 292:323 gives -1.44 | 12.8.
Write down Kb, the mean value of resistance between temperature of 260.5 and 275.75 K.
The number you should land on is 13.8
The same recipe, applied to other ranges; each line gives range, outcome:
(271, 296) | 13.3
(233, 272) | 13.5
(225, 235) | 13.2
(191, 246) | 11.4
